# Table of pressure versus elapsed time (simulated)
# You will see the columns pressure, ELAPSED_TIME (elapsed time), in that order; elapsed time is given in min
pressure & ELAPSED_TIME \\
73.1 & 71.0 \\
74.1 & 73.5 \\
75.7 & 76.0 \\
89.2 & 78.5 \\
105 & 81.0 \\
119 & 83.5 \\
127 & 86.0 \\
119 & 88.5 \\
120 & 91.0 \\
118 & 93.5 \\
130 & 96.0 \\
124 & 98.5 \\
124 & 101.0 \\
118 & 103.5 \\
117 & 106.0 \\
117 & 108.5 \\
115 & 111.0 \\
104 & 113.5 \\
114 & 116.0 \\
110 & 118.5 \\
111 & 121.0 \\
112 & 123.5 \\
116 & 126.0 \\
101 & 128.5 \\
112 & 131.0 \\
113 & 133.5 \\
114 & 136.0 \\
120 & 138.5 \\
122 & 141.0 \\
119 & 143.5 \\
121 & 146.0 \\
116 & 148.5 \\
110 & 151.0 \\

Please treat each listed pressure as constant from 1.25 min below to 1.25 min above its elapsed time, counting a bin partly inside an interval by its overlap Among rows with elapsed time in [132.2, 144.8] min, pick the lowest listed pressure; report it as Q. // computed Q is 113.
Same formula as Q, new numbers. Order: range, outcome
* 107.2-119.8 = 104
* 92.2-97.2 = 118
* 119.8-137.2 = 101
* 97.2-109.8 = 117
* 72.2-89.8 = 74.1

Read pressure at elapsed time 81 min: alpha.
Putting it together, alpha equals 105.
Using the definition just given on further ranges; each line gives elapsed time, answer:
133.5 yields 113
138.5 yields 120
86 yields 127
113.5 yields 104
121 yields 111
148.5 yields 116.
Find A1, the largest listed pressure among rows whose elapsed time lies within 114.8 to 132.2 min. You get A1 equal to 116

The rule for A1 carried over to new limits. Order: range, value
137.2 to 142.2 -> 122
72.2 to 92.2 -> 127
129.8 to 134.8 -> 113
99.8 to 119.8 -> 124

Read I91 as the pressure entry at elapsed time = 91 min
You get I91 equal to 120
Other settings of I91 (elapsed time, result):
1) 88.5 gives 119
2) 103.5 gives 118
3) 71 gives 73.1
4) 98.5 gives 124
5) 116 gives 114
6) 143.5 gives 119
